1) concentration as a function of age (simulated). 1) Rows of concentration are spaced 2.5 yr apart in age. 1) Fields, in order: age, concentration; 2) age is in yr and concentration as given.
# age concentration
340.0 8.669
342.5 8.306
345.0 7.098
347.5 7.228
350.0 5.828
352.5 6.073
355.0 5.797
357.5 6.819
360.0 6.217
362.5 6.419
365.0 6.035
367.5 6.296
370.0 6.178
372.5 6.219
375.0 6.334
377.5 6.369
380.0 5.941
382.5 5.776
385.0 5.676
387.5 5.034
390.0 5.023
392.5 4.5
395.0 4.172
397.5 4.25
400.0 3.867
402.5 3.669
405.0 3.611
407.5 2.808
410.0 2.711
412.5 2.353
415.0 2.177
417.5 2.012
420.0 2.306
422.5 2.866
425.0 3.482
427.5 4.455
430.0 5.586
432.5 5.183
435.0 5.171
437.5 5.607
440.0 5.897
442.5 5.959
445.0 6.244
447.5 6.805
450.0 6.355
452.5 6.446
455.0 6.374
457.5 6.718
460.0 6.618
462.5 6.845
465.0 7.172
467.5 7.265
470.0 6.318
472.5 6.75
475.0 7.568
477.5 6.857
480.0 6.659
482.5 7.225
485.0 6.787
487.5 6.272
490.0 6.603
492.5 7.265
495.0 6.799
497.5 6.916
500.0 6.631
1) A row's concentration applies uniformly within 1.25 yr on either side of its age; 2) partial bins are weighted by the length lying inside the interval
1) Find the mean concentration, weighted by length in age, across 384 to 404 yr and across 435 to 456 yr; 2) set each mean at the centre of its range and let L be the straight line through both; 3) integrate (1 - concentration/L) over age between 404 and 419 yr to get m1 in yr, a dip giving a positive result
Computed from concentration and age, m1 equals 7.27 yr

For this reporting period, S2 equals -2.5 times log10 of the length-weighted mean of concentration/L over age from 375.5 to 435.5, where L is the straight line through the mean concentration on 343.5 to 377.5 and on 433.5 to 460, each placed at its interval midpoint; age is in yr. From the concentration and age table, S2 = 0.45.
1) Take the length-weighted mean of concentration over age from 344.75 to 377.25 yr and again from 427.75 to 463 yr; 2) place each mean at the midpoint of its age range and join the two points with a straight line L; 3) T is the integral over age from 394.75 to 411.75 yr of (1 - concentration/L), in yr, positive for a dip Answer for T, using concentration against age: 7.4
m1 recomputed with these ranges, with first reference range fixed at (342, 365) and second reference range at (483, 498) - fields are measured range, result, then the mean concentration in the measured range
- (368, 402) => 6.63 yr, 5.32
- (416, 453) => 9.88 yr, 4.91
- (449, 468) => 0.08 yr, 6.71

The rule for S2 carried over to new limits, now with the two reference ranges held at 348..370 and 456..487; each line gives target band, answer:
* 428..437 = 0.253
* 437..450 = 0.095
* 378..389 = 0.130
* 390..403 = 0.462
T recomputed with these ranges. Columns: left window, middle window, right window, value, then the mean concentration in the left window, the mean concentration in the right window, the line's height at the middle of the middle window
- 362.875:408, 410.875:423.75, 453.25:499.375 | 7.6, 5.16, 6.83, 5.75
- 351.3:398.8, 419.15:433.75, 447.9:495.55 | 5.3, 5.74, 6.78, 6.3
